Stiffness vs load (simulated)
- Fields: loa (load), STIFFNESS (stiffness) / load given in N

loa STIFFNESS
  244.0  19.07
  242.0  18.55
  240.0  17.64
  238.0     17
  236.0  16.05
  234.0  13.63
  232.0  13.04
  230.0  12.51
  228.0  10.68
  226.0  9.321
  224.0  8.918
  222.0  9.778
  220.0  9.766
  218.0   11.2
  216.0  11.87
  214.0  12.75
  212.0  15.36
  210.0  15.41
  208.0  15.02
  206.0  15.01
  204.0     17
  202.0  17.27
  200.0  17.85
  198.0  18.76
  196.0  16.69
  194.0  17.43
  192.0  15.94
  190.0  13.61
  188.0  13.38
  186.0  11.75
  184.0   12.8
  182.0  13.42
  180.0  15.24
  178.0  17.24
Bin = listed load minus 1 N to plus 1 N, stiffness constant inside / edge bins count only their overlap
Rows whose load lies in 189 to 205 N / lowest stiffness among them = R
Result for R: 13.61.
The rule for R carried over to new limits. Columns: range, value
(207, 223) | 9.766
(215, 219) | 11.2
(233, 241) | 13.63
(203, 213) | 15.01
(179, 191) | 11.75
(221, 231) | 8.918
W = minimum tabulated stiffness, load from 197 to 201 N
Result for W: 17.85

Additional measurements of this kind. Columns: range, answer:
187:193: 13.38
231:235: 13.04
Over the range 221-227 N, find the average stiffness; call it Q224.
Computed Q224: 9.34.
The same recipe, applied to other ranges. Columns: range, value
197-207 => 17.2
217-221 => 10.5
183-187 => 12.3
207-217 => 14.1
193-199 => 17.6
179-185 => 13.8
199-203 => 17.6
